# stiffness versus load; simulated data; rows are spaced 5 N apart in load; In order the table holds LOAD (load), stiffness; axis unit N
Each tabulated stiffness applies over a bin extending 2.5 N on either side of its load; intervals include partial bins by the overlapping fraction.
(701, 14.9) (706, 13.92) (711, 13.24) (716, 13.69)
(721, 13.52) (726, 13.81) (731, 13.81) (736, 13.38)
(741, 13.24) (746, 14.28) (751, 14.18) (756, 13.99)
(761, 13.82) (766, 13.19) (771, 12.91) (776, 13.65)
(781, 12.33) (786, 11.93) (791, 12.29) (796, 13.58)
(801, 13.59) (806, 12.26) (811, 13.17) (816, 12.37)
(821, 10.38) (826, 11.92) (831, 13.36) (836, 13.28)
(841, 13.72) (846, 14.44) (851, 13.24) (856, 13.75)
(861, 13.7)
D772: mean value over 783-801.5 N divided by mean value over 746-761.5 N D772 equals 0.9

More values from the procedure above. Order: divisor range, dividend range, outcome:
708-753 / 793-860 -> 0.95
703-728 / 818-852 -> 0.94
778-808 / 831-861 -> 1.08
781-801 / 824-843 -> 1.03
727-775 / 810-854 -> 0.94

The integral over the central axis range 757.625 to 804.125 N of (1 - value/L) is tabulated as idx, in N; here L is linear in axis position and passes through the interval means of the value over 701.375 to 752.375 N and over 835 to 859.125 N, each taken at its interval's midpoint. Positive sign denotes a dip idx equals 2.3 N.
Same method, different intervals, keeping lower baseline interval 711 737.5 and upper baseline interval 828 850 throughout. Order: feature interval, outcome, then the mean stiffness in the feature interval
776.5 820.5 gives 3.21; 12.6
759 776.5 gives 0.35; 13.4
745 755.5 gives -0.43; 14.2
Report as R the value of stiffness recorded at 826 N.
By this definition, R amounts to 11.92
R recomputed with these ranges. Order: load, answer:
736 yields 13.38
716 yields 13.69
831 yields 13.36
